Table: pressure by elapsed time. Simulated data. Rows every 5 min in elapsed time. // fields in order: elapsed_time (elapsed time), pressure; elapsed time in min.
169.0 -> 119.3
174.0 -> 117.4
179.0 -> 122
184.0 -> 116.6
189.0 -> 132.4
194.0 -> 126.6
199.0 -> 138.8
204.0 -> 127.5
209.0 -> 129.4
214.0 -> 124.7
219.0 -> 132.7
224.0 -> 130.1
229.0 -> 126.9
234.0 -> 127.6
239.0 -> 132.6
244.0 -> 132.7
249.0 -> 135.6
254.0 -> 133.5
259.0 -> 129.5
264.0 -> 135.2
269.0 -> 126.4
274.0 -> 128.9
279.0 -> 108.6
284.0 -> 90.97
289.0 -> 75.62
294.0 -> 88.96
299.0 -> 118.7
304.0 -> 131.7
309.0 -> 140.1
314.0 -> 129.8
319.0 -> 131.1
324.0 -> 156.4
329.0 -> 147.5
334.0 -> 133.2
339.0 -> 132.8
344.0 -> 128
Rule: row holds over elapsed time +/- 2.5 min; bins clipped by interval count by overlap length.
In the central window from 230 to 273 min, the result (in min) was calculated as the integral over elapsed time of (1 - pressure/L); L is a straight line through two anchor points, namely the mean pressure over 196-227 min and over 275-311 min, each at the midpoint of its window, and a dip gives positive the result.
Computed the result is -4.3 min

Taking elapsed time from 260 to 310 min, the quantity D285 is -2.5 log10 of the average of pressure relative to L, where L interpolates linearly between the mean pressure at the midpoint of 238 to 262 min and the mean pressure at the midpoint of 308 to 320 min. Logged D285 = 0.166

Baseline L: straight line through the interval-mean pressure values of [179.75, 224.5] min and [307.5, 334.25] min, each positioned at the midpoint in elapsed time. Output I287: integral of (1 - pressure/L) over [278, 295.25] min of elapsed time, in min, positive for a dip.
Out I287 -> 5.94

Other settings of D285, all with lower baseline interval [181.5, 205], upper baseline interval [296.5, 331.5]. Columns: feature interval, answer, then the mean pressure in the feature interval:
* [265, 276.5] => 0.04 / 129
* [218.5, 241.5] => 0.01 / 130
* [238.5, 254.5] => -0.01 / 134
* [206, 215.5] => 0.02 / 127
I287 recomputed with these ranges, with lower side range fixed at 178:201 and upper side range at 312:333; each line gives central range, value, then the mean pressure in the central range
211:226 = 0.14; 129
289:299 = 3.26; 93.1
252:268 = 0.29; 132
